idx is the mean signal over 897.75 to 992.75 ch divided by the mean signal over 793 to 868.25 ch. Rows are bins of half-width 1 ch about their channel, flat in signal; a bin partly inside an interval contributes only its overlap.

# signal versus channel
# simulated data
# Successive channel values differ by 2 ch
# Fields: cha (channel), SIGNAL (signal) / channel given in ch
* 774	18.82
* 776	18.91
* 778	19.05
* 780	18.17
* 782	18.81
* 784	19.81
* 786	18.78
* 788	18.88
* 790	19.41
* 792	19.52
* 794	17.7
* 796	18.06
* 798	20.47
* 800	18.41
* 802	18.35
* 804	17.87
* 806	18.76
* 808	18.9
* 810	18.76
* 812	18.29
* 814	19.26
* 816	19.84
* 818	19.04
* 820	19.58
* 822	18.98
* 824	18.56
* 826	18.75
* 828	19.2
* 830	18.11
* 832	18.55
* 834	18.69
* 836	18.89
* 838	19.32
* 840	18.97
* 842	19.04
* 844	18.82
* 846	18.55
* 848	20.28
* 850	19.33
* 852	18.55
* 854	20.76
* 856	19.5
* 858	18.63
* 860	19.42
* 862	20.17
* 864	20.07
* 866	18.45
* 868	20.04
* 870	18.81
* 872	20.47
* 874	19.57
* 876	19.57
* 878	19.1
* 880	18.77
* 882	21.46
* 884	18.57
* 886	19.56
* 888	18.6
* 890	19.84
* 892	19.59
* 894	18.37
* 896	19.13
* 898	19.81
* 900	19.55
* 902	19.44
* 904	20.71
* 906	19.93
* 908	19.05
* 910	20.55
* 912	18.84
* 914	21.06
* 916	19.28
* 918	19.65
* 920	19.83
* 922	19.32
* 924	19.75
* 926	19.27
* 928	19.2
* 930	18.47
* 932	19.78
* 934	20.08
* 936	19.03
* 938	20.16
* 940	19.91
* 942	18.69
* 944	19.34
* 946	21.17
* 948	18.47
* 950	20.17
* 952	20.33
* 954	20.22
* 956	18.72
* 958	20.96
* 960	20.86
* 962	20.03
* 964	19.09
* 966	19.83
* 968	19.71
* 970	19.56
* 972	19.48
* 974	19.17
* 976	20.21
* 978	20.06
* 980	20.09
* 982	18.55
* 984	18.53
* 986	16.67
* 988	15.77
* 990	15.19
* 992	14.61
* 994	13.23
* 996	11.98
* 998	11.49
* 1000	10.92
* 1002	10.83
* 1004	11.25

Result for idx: 1.02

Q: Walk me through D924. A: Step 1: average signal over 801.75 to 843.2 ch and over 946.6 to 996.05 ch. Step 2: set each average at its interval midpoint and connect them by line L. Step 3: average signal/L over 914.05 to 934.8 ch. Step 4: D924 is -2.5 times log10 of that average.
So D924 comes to -0.05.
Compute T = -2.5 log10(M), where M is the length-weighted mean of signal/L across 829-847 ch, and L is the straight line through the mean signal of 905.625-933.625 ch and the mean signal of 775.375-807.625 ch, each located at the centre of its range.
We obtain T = 0.02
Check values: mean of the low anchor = 18.8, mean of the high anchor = 19.6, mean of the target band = 18.8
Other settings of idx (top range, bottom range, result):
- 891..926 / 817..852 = 1.03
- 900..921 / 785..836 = 1.05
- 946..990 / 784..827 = 1.02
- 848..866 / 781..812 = 1.04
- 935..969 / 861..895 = 1.02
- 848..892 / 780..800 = 1.03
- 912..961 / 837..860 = 1.02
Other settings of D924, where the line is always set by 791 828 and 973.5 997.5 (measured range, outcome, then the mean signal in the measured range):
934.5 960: -0.15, 19.8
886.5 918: -0.10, 19.6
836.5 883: -0.07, 19.5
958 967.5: -0.17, 20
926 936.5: -0.11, 19.3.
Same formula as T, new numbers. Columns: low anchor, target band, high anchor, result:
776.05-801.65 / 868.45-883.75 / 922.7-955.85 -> -0.02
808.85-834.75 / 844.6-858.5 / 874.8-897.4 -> -0.02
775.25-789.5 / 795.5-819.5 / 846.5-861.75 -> 0.02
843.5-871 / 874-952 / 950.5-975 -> 0.00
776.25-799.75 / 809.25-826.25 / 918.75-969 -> 0.00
